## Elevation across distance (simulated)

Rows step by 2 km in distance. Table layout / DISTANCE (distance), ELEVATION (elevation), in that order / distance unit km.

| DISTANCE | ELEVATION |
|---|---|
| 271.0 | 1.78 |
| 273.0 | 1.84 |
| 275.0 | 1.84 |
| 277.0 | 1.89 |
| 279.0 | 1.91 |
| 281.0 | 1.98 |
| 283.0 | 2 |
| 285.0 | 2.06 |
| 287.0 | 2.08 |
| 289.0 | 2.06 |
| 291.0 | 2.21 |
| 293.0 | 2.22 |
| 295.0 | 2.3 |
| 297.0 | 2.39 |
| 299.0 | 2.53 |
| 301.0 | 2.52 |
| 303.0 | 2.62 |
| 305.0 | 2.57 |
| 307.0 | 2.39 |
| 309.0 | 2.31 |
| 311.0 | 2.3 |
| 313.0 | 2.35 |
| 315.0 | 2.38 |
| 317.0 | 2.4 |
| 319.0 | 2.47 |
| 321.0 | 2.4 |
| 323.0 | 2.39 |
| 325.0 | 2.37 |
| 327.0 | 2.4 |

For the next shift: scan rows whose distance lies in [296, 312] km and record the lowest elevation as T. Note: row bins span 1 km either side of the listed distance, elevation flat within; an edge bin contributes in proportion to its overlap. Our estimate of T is 2.3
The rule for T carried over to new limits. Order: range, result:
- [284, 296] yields 2.06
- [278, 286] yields 1.91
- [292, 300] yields 2.22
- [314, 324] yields 2.38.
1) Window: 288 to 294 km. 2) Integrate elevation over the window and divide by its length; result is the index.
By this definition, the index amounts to 2.16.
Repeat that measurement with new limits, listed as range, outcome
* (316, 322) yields 2.42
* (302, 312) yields 2.44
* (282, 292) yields 2.08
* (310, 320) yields 2.38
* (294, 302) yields 2.43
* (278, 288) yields 2.01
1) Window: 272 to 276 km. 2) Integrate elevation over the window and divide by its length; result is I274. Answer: 1.84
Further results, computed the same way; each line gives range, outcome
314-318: 2.39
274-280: 1.88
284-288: 2.07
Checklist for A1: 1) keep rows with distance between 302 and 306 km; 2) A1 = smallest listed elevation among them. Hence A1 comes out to 2.57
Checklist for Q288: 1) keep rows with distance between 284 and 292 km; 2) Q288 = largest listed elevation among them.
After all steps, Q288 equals 2.21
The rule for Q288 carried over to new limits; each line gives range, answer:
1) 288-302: 2.53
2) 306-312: 2.39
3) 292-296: 2.3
